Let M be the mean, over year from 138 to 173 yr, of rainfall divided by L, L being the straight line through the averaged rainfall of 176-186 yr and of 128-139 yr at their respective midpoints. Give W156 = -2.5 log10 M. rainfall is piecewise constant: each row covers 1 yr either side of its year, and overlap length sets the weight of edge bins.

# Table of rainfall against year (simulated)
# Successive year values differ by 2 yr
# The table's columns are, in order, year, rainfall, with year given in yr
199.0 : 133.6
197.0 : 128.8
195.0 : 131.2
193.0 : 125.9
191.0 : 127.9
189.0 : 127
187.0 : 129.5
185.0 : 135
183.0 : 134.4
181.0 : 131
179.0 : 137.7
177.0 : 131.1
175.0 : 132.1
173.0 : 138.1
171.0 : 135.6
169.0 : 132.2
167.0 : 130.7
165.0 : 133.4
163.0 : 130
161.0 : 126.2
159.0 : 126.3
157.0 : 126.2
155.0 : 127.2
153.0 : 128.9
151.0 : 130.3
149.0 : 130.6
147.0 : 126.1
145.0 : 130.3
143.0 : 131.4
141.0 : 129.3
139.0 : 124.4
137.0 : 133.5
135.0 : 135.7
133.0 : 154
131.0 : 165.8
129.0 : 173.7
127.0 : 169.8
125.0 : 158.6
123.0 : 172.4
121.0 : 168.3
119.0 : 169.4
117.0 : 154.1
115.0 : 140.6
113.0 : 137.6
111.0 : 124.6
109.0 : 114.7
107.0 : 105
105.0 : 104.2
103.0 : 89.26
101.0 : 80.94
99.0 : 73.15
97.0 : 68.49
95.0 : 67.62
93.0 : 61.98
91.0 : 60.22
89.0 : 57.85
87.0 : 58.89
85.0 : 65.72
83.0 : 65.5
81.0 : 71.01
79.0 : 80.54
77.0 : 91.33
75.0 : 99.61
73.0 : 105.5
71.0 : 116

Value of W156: 0.10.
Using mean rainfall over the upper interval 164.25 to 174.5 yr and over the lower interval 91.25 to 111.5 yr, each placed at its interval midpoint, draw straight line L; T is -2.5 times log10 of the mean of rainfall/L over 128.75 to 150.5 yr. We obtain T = -0.219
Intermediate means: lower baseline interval 87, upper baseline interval 134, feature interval 138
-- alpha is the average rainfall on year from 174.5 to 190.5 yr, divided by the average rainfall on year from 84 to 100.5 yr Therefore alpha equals 2.04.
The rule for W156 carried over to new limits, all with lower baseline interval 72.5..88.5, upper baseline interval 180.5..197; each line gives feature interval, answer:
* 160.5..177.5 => -0.101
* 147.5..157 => -0.145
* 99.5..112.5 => -0.141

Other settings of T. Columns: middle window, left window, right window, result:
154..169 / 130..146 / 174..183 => 0.05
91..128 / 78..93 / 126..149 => -0.14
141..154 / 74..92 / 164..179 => -0.11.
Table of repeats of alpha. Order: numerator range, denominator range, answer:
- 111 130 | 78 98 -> 2.41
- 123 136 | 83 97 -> 2.56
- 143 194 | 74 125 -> 1.30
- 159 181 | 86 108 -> 1.76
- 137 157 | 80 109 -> 1.72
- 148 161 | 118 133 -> 0.77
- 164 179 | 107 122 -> 0.94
